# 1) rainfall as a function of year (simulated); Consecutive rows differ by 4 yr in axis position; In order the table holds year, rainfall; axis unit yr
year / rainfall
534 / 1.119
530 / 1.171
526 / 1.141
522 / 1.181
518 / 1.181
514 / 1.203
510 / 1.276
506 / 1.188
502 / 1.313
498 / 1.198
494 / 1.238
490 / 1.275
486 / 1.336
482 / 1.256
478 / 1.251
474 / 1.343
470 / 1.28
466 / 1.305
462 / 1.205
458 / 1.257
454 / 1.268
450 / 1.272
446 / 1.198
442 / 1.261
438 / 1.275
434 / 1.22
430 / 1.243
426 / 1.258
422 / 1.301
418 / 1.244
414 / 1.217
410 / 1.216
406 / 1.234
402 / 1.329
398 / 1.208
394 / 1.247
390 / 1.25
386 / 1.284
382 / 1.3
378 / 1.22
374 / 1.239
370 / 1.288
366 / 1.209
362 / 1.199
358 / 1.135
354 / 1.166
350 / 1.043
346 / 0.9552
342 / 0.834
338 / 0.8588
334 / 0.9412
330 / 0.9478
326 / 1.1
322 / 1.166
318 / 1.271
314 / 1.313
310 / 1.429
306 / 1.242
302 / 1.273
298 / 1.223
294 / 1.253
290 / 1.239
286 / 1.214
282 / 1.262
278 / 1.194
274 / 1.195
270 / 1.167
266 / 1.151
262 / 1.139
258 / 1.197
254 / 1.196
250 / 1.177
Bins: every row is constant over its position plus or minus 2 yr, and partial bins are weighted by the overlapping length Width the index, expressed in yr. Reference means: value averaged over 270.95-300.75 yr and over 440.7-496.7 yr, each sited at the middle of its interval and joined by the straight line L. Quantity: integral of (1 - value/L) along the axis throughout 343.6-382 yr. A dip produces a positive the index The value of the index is 2.4 yr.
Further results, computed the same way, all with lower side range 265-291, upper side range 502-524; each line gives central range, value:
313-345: 4.3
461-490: -1.7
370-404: -1.5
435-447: -0.3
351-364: 0.5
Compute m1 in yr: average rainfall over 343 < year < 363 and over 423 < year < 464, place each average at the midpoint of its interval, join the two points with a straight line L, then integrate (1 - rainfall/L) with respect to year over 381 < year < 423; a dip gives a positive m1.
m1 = -3.0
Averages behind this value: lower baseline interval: 1.08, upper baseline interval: 1.25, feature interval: 1.26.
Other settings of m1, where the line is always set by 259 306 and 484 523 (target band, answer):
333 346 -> 3.6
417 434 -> -0.4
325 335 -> 1.9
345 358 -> 1.6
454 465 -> -0.1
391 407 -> -0.4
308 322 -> -1.1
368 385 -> -0.5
